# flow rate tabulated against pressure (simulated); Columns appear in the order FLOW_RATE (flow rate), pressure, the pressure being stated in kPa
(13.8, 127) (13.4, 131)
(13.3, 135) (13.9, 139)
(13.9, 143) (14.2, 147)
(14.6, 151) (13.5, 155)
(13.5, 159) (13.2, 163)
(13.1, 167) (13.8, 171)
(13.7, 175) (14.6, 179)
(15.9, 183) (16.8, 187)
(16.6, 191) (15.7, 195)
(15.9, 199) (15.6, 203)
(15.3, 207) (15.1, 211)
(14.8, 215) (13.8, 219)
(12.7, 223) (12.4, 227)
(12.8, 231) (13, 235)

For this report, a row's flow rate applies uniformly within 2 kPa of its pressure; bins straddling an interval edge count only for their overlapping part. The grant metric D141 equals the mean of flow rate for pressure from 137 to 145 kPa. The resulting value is 13.9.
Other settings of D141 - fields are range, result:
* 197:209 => 15.6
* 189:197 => 16.1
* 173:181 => 14.1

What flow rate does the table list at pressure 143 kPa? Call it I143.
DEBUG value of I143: 13.9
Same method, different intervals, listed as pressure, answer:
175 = 13.7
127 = 13.8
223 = 12.7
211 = 15.1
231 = 12.8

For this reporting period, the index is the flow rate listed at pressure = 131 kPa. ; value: 13.4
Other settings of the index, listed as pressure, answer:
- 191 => 16.6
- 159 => 13.5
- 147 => 14.2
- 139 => 13.9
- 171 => 13.8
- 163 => 13.2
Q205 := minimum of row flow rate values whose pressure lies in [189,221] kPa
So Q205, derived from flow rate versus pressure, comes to 13.8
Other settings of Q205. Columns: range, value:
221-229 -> 12.4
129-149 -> 13.3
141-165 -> 13.2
